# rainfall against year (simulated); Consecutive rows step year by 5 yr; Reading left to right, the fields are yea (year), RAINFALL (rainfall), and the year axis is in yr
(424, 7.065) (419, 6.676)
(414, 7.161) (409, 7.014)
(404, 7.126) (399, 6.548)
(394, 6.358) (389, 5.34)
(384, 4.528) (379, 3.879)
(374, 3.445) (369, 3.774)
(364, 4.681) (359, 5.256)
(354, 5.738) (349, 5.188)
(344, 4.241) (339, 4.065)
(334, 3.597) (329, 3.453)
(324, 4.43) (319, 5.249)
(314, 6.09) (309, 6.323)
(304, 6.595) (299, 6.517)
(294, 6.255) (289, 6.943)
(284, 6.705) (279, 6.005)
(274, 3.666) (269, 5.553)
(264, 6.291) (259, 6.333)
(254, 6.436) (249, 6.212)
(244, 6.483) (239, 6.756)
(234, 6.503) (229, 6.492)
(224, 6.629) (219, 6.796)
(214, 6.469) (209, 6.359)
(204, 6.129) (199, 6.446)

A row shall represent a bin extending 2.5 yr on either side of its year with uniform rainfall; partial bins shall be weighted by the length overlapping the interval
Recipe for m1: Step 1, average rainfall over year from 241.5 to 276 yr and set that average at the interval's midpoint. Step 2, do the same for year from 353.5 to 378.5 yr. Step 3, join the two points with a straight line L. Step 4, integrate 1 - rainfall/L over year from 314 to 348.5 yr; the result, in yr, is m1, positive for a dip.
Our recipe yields 3.8 yr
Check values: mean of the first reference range 5.89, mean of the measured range 4.37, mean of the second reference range 4.43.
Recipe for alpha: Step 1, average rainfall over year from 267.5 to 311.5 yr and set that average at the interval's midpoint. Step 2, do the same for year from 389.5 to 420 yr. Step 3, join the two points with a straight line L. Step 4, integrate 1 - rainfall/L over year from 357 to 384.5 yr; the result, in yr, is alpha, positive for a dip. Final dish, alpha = 9.7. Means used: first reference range 6.07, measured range 4.22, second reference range 6.72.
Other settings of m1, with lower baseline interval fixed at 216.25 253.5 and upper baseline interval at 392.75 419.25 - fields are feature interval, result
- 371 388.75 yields 7.0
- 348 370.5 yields 6.0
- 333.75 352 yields 6.3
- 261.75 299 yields 3.8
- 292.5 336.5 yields 8.6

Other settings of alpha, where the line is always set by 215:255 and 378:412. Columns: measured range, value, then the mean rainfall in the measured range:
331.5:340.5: 3.4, 3.81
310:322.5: 1.2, 5.65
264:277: 2.9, 4.99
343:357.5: 2.3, 5.15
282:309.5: -1.1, 6.57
